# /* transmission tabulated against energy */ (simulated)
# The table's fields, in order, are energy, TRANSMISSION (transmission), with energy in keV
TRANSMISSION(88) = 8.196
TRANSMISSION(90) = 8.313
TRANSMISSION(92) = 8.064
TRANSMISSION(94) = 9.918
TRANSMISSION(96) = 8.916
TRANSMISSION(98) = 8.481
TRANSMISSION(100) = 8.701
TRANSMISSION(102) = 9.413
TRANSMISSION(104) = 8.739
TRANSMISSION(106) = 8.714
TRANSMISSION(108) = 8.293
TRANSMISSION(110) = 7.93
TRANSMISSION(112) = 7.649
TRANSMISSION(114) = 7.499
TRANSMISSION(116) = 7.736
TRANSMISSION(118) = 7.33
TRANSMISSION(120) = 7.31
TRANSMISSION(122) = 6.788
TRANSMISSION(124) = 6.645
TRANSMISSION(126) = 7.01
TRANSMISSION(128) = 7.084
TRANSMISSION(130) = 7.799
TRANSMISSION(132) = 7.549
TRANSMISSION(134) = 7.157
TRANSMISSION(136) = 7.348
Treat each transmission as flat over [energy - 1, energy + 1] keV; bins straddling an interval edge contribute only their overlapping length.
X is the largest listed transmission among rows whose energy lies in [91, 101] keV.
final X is 9.918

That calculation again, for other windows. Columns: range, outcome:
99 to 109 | 9.413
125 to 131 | 7.799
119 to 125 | 7.31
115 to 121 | 7.736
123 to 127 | 7.01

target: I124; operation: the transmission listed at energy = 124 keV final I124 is 6.645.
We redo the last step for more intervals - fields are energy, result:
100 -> 8.701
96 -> 8.916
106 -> 8.714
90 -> 8.313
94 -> 9.918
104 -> 8.739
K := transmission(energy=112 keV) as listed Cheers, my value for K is 7.649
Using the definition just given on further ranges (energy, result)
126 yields 7.01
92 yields 8.064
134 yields 7.157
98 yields 8.481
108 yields 8.293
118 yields 7.33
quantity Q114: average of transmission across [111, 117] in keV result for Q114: 7.63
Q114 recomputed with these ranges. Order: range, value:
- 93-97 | 9.42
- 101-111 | 8.62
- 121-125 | 6.72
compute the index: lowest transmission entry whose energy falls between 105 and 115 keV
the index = 7.499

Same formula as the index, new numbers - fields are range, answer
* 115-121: 7.31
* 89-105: 8.064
